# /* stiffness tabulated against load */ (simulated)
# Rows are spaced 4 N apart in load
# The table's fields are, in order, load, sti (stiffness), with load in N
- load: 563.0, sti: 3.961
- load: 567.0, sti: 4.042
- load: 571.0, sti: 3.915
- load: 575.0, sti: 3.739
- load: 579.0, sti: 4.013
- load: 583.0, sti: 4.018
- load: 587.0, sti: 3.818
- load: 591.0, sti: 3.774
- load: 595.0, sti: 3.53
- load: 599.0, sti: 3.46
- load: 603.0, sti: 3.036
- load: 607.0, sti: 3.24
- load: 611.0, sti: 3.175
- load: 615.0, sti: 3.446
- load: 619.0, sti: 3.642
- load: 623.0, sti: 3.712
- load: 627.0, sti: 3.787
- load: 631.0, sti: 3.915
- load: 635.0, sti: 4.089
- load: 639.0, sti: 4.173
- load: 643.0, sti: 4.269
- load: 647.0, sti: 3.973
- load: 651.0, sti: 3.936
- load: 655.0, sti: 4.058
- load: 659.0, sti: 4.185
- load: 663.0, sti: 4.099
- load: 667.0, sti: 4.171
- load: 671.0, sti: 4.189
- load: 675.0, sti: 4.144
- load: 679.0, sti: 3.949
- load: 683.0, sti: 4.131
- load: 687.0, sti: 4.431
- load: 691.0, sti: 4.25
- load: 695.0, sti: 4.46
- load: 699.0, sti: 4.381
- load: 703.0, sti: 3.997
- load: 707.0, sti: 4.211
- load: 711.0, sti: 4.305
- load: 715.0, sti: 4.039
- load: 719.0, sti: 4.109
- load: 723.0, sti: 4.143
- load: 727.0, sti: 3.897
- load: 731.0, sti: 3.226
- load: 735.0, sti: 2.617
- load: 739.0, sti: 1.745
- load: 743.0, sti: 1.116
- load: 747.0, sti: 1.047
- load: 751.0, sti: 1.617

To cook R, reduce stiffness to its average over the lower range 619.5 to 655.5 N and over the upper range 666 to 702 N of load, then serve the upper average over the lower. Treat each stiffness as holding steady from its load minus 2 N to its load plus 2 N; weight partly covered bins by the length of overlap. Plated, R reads 1.06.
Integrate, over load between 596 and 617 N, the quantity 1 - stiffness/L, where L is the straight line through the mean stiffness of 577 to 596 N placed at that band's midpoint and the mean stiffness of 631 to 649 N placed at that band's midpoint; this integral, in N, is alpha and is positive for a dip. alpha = 3.50 N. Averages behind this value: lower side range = 3.85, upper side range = 4.1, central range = 3.28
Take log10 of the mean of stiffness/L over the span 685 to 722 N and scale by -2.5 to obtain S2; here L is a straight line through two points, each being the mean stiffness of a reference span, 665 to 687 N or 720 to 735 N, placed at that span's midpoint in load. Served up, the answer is -0.100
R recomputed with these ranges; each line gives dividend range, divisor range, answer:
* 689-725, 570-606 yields 1.14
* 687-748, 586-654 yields 0.95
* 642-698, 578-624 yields 1.17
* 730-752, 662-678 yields 0.45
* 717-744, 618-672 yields 0.76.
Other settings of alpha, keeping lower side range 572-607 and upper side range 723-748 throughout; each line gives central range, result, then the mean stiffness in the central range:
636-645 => -2.7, 4.21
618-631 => -1.5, 3.75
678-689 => -4.9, 4.19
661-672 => -4.1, 4.15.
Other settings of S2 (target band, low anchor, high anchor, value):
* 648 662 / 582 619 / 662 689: -0.02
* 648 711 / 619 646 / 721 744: -0.21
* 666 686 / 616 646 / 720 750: -0.23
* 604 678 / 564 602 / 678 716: 0.04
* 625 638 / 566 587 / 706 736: -0.01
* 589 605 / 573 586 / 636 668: 0.15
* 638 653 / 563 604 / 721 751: -0.25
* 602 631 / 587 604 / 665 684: 0.06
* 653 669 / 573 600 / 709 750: -0.22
